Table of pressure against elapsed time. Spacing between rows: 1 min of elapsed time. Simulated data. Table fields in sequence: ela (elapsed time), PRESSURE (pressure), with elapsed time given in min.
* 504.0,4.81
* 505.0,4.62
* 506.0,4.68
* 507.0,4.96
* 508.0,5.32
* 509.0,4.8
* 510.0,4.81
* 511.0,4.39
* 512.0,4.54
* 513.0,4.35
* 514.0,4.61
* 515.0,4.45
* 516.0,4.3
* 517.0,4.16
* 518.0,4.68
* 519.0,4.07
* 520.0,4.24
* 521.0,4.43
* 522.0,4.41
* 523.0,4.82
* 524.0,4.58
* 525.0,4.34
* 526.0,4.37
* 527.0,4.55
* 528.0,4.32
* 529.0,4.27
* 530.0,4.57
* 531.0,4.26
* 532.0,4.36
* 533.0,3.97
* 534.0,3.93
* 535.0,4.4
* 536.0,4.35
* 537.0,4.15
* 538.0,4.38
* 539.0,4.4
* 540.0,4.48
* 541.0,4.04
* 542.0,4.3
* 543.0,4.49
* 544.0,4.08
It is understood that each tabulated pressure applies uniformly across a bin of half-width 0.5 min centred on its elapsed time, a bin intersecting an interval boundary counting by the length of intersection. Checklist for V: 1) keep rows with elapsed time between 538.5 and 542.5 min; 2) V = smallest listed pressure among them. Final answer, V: 4.04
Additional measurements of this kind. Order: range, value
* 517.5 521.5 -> 4.07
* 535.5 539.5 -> 4.15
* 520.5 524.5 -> 4.41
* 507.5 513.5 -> 4.35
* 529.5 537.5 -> 3.93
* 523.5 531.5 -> 4.26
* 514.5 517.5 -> 4.16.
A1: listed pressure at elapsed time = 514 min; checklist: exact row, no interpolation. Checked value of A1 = 4.61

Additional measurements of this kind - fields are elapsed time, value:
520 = 4.24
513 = 4.35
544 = 4.08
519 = 4.07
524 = 4.58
